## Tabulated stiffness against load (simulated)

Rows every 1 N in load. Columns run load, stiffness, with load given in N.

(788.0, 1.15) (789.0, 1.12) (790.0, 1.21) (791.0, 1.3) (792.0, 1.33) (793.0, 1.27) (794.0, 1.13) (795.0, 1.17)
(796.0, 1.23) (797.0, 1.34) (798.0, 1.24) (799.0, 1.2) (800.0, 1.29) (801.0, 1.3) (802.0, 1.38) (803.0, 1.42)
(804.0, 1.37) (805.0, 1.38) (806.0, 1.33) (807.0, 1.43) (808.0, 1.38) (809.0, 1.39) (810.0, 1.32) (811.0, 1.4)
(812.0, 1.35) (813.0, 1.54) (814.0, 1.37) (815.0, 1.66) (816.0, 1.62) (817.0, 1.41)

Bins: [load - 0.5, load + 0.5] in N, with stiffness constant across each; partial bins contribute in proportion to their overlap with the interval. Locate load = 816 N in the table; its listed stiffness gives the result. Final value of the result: 1.62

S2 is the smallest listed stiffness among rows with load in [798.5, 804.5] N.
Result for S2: 1.2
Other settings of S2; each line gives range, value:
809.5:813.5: 1.32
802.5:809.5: 1.33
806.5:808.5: 1.38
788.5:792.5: 1.12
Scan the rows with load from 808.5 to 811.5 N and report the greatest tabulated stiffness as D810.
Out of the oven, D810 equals 1.4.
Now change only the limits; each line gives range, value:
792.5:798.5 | 1.34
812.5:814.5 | 1.54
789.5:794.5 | 1.33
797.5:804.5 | 1.42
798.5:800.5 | 1.29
